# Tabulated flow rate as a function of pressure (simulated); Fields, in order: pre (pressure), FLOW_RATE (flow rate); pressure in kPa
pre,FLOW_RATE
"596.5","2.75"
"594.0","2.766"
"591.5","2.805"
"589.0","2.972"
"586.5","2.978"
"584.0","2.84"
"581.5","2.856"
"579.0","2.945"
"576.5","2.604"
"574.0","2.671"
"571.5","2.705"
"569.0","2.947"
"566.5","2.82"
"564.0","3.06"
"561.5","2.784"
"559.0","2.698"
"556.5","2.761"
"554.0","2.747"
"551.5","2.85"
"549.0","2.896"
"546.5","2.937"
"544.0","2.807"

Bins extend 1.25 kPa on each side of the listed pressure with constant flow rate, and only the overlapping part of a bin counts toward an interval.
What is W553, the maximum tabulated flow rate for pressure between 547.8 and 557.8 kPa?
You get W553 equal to 2.896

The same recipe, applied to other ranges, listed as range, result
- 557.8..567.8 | 3.06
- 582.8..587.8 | 2.978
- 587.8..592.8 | 2.972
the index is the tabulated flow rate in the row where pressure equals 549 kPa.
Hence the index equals 2.896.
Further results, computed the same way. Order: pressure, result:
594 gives 2.766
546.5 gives 2.937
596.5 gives 2.75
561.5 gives 2.784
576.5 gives 2.604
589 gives 2.972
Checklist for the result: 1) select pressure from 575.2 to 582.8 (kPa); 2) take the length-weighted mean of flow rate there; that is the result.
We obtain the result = 2.8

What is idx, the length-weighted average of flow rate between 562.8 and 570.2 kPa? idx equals 2.94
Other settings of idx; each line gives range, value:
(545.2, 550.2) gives 2.92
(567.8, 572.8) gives 2.82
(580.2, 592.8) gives 2.89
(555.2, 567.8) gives 2.82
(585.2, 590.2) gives 2.97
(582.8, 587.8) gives 2.91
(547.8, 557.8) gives 2.81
